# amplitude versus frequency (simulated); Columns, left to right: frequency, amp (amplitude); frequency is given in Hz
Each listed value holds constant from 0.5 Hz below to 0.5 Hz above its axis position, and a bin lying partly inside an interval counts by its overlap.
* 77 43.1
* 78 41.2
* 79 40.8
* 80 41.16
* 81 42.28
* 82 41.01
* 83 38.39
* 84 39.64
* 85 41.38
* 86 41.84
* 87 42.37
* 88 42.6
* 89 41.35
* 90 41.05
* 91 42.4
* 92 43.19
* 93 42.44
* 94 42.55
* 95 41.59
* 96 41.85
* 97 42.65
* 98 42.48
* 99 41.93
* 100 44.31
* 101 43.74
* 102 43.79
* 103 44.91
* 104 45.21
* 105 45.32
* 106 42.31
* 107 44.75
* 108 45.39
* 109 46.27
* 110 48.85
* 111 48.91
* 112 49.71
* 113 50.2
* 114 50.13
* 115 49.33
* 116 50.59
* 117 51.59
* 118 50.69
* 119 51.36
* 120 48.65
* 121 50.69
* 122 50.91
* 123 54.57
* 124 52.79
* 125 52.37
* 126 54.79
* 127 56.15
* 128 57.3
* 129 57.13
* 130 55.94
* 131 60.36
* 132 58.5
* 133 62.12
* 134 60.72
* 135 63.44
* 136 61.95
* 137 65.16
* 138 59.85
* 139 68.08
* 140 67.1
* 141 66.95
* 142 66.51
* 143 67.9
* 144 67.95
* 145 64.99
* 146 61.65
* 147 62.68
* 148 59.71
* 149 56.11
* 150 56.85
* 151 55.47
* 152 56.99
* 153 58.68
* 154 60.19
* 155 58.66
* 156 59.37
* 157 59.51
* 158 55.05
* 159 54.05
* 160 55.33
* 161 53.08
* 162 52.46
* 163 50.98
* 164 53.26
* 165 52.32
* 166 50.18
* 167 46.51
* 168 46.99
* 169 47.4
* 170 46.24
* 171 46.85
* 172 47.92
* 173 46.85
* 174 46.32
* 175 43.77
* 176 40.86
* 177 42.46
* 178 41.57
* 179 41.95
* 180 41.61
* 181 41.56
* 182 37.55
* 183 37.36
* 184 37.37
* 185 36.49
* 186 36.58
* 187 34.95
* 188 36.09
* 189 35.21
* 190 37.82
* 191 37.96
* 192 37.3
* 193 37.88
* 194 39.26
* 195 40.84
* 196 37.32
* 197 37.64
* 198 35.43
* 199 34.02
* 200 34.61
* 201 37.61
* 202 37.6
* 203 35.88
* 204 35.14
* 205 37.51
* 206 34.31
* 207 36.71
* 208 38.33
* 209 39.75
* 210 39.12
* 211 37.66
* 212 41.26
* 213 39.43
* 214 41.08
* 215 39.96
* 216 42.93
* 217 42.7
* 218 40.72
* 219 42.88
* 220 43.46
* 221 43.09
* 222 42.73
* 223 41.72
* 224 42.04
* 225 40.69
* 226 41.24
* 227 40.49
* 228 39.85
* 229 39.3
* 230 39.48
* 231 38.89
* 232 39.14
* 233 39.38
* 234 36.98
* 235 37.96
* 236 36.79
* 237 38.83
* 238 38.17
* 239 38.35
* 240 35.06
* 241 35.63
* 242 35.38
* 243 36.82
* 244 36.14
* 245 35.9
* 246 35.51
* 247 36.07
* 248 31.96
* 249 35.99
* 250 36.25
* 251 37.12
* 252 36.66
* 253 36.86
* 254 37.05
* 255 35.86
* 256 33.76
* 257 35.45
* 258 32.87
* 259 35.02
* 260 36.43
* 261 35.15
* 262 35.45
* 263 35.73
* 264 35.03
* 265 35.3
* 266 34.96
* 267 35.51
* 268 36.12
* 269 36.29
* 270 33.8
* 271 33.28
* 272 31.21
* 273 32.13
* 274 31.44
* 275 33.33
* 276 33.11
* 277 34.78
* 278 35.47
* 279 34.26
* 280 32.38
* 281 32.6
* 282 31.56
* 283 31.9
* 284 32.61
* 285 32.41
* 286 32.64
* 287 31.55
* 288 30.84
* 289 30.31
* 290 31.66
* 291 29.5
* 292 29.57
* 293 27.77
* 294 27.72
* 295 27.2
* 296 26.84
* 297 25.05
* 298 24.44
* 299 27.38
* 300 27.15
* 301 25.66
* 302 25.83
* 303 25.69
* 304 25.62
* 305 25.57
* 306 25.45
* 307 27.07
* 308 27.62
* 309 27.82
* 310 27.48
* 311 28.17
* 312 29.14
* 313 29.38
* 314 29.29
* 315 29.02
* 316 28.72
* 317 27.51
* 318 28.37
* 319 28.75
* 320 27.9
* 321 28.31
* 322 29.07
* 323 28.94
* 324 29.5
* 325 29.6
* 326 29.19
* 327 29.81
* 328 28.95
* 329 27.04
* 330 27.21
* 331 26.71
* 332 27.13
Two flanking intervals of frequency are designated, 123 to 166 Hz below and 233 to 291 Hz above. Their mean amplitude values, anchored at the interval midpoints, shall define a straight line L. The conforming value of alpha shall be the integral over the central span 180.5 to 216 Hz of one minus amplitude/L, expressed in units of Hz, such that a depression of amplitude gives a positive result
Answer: 7.49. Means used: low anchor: 58.9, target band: 37.6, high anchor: 34.7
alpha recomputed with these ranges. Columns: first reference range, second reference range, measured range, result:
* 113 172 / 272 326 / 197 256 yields 4.9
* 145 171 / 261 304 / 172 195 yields 4.8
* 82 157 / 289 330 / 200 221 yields 0.6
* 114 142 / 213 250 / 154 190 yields 2.4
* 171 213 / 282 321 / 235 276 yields -3.3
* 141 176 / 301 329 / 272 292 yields 0.9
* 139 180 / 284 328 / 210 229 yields 1.0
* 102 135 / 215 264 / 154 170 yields -2.2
